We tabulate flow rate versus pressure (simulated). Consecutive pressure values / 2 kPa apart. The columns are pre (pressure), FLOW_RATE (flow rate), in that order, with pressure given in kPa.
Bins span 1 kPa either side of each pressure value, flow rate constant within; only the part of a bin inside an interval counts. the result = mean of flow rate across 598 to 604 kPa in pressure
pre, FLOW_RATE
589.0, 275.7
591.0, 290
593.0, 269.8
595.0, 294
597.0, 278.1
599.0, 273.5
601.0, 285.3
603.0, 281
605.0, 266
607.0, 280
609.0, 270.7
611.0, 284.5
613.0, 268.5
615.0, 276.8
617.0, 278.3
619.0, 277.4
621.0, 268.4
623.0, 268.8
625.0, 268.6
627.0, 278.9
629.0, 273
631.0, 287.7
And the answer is 280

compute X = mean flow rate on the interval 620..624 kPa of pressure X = 269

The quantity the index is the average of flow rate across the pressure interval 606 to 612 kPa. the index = 278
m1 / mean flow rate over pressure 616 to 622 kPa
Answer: 275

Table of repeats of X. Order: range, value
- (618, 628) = 272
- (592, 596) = 282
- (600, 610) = 277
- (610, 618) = 277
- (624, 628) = 274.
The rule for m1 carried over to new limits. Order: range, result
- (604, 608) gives 273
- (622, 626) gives 269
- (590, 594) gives 280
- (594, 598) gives 286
